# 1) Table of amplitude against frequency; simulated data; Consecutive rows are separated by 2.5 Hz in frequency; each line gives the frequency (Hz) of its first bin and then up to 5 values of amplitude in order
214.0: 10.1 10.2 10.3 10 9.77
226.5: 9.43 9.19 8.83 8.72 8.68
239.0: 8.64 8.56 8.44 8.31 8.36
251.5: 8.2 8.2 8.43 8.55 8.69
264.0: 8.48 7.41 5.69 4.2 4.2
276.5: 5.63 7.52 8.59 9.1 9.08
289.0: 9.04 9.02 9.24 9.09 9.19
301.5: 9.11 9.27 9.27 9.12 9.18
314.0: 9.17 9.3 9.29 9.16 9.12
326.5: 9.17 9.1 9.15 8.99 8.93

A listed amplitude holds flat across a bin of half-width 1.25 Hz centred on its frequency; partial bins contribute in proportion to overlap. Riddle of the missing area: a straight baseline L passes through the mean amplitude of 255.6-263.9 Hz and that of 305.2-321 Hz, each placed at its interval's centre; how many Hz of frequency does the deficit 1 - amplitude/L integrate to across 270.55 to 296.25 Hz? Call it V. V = 3.50 Hz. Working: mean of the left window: 8.55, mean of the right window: 9.22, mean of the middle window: 7.66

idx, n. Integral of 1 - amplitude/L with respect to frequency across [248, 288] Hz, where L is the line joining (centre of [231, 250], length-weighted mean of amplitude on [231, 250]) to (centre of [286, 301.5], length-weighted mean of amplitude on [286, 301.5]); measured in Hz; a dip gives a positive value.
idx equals 5.9 Hz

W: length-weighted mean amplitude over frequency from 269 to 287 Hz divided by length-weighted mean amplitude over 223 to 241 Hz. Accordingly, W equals 0.7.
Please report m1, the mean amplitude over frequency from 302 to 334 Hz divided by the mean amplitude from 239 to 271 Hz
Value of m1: 1.14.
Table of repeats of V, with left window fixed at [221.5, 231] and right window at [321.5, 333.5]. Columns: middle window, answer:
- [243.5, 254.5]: 1.29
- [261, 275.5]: 4.70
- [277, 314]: 1.26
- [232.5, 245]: 1.09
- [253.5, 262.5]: 0.85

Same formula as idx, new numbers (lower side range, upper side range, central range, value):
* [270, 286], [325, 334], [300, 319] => -2.46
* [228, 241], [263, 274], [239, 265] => -3.70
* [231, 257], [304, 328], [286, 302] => -0.23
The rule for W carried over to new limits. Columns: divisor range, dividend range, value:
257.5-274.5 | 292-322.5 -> 1.34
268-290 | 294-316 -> 1.31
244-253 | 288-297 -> 1.10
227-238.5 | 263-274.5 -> 0.68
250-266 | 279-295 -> 1.06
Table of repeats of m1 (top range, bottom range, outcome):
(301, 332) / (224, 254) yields 1.06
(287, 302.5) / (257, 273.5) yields 1.28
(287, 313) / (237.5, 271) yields 1.13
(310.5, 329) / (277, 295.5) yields 1.06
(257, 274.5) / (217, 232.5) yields 0.72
